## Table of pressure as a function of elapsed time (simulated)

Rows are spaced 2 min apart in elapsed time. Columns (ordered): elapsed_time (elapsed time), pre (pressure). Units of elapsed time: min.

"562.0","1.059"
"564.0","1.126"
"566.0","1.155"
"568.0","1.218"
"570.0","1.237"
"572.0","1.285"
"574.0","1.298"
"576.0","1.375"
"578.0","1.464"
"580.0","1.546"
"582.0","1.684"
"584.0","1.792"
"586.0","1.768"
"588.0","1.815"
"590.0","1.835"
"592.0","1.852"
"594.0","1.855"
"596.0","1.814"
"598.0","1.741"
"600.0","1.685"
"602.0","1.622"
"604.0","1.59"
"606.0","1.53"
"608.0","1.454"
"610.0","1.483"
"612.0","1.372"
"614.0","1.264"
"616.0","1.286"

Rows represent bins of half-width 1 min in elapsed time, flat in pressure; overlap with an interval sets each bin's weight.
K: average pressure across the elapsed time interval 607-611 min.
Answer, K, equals 1.47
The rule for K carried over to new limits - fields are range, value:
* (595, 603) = 1.72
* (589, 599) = 1.82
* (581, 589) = 1.76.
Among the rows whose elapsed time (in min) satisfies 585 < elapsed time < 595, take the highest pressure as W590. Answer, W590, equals 1.855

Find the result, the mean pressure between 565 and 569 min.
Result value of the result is 1.19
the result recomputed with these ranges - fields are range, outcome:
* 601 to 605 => 1.61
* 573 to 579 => 1.38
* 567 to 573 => 1.25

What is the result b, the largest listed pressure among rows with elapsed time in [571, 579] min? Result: 1.464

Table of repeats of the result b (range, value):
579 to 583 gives 1.684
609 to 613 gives 1.483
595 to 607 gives 1.814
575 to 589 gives 1.815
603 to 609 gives 1.59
